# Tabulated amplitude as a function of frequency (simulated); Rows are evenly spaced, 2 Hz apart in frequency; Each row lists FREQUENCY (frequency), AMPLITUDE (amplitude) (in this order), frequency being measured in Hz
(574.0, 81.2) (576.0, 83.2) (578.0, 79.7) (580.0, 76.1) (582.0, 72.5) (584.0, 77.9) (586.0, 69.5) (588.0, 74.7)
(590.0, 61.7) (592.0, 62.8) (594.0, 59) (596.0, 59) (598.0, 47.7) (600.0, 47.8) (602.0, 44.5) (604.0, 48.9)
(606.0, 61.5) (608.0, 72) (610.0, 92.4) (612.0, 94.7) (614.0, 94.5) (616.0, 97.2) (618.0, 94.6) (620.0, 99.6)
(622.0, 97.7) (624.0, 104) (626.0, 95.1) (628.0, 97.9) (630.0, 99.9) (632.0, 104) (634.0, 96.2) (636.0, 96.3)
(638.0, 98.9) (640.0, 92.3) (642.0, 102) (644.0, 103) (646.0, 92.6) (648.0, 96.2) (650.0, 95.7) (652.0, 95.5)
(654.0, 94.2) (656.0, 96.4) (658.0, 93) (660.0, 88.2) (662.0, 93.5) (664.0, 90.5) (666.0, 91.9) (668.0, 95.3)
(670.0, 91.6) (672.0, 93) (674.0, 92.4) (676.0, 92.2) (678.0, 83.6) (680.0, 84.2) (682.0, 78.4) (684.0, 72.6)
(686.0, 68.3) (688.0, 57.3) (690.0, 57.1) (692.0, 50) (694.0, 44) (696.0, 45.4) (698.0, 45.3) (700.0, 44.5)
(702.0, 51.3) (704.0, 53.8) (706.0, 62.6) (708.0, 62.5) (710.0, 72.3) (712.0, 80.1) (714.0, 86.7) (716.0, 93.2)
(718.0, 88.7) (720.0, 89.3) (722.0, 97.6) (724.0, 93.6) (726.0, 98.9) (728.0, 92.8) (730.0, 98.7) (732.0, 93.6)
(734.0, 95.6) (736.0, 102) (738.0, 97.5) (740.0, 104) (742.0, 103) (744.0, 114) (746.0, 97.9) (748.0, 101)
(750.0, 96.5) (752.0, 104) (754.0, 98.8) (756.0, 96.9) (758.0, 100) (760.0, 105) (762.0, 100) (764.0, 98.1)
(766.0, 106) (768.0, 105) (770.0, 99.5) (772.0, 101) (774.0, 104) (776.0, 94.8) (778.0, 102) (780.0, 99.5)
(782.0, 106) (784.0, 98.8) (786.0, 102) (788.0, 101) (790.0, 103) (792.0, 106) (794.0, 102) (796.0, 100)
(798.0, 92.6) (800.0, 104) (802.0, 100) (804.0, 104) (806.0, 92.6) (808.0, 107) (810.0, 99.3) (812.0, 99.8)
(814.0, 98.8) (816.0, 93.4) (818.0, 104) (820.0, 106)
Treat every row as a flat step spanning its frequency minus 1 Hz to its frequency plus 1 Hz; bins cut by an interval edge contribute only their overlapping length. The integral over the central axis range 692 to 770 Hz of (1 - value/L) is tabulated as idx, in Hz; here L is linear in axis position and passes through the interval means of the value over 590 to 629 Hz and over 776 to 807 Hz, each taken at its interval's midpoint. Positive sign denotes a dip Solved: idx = 5.2 Hz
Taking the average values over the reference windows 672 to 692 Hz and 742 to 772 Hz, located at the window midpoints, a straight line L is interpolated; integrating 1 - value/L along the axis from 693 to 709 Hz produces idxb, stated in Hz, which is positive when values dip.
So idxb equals 6.1 Hz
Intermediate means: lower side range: 75.8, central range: 51.2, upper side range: 102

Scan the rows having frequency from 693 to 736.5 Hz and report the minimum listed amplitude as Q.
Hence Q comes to 44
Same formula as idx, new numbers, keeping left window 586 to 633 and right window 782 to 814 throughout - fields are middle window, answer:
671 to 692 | 2.5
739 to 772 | -2.1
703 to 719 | 2.8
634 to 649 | -2.7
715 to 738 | -0.6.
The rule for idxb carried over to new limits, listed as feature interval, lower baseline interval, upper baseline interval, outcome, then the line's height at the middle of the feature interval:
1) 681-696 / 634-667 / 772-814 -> 5.7 Hz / 96.6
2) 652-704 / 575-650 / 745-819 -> 7.8 Hz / 89.5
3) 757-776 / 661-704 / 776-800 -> -1.3 Hz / 95.1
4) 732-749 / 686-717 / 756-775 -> -3.1 Hz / 85.7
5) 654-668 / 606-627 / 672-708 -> -3.2 Hz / 75.6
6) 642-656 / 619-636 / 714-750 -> 0.3 Hz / 98.8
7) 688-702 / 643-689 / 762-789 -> 6.6 Hz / 92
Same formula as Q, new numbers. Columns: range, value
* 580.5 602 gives 44.5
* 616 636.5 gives 94.6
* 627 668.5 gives 88.2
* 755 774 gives 96.9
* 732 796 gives 93.6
